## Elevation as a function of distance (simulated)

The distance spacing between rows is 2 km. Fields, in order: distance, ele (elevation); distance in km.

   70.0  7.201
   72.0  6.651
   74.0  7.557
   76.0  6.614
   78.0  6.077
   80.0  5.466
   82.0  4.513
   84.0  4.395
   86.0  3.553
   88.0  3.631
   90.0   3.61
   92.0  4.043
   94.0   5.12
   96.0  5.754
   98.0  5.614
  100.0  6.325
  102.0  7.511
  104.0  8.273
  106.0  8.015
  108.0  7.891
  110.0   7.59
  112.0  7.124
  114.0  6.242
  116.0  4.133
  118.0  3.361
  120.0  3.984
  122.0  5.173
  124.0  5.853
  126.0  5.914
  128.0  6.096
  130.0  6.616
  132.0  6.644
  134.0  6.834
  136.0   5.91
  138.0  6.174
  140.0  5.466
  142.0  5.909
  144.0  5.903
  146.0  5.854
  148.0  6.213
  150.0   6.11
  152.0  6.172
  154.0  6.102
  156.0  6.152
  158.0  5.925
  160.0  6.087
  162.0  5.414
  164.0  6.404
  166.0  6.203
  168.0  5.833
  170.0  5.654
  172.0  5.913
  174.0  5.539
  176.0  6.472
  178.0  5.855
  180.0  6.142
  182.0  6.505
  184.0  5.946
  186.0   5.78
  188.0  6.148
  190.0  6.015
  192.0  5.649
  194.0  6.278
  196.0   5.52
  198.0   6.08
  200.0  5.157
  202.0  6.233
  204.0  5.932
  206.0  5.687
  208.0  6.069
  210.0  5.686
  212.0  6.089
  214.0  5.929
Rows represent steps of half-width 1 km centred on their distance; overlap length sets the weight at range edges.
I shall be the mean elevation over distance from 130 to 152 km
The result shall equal 6.13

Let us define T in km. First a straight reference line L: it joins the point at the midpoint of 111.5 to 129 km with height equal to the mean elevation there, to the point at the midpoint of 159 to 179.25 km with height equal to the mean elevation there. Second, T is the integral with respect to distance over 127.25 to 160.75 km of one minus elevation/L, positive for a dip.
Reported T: -3.23 km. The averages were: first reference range 5.27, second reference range 5.94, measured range 6.13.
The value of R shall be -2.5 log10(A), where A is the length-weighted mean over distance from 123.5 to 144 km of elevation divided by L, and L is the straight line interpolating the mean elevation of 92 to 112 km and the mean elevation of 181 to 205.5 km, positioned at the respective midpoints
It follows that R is 0.06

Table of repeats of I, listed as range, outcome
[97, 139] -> 6.25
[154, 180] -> 5.97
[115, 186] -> 5.84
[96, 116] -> 6.95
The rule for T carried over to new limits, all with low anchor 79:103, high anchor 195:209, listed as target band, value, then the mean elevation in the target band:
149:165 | -1.7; 6.05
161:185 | -1.7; 5.99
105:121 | -2.9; 6.04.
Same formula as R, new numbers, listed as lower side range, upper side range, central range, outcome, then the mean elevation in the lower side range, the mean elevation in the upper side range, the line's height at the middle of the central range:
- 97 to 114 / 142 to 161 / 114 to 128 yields 0.350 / 7.23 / 6.05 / 6.83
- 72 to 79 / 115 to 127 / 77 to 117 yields -0.013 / 6.74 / 4.74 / 5.79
